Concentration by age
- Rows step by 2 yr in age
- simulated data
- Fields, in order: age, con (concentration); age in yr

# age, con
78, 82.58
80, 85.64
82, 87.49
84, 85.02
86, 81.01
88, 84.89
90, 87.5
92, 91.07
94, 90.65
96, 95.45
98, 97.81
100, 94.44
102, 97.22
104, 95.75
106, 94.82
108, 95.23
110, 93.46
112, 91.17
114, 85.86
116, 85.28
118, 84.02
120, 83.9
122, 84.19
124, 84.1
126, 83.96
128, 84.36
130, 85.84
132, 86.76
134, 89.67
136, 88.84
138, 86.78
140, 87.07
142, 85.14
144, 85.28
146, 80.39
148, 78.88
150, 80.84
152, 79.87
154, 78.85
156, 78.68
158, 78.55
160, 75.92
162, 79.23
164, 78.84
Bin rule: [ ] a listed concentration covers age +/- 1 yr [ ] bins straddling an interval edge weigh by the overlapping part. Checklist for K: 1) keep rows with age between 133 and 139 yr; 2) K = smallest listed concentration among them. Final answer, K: 86.78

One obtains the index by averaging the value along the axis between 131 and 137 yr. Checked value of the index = 88.4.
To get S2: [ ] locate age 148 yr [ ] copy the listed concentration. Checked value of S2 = 78.88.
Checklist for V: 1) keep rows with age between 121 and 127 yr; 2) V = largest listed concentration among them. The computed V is 84.19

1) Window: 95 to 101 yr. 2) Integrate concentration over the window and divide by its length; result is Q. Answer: 95.9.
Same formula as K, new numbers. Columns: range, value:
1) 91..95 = 90.65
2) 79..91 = 81.01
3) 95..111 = 93.46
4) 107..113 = 91.17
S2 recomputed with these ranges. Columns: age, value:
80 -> 85.64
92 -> 91.07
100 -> 94.44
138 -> 86.78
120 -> 83.9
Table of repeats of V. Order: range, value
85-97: 95.45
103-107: 95.75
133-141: 89.67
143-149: 85.28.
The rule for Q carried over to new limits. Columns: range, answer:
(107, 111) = 94.3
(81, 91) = 85.2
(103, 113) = 94.1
